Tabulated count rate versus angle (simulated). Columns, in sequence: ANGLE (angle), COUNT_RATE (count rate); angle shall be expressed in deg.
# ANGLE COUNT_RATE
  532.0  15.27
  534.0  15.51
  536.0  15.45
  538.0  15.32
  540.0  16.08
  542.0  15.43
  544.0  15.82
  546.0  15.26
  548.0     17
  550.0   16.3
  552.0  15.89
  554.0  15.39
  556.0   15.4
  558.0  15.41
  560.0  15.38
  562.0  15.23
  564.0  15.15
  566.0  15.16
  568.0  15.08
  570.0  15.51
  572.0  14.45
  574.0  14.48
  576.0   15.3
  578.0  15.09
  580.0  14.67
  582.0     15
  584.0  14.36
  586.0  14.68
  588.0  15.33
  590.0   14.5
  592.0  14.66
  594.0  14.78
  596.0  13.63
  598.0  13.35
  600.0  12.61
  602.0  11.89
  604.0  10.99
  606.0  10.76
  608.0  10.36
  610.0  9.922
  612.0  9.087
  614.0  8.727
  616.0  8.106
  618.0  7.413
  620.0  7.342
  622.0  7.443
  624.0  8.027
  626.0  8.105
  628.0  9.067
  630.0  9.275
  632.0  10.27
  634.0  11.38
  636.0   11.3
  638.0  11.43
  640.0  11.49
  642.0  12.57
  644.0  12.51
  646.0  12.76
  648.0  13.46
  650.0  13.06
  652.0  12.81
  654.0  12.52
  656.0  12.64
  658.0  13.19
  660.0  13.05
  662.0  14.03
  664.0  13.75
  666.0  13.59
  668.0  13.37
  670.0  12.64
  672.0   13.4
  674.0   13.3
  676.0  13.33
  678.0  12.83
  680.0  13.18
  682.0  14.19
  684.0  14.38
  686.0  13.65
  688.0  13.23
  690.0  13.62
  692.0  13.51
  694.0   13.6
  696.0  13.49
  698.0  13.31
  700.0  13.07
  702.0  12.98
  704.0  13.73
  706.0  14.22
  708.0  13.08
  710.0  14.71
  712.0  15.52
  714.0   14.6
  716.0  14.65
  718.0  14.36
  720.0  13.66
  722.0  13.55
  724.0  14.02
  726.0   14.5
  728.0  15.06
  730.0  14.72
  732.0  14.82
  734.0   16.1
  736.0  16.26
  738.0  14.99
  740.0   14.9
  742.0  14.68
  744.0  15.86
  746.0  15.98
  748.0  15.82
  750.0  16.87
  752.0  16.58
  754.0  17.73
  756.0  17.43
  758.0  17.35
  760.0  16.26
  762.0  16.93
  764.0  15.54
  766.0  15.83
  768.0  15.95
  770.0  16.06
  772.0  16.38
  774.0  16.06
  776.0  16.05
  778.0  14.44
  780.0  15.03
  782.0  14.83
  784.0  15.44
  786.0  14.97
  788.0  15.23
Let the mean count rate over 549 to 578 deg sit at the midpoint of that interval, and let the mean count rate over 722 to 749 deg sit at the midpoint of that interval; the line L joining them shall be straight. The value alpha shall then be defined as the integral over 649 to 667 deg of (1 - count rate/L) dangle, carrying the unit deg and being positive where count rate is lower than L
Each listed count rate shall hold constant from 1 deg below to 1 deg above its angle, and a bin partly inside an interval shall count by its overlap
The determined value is 2.4 deg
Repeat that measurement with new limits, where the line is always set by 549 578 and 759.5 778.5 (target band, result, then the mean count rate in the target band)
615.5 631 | 7.4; 8.1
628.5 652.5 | 5.8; 11.8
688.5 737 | 4.9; 14.2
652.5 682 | 4.5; 13.2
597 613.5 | 4.7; 11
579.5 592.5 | 0.5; 14.7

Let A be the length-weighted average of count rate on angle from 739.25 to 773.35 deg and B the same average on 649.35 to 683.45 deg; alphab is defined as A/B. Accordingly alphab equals 1.2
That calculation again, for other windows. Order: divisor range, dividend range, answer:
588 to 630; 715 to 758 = 1.45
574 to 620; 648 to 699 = 1.07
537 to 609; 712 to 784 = 1.06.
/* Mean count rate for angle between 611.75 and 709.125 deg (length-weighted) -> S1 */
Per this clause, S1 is 12.1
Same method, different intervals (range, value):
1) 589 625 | 10.8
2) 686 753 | 14.5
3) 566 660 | 12.1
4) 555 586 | 15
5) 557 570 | 15.3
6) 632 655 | 12.2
